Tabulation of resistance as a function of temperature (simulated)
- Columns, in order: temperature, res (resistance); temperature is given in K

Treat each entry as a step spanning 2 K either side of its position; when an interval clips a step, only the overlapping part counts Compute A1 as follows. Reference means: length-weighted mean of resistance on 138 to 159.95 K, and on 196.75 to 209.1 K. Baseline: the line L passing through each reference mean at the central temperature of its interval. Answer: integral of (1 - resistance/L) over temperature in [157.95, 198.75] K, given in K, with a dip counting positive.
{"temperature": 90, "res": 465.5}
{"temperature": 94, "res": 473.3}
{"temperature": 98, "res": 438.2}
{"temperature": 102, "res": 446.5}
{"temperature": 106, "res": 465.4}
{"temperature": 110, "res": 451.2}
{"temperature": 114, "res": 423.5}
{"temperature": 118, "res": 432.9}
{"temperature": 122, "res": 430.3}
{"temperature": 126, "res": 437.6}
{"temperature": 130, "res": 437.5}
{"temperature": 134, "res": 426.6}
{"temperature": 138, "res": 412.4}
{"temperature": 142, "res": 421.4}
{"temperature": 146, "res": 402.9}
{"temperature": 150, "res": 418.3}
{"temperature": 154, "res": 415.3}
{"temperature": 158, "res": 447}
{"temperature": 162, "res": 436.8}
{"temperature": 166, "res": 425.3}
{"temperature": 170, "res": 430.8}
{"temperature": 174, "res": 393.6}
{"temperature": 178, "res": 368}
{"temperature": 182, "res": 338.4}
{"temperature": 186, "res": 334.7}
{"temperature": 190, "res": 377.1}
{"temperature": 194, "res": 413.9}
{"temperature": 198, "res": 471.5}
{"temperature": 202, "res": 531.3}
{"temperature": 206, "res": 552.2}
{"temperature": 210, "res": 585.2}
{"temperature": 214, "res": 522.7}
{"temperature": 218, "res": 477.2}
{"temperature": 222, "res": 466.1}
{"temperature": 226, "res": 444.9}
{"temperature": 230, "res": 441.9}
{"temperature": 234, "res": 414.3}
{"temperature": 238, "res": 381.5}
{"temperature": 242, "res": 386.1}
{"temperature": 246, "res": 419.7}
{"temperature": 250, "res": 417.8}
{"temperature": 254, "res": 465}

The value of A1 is 6.6 K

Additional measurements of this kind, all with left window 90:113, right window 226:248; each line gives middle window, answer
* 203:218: -4.33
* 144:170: 0.73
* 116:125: 0.33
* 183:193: 1.58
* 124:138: 0.45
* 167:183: 1.61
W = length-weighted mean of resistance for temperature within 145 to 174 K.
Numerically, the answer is 424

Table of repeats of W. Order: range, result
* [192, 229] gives 495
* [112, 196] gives 411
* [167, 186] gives 380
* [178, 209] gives 432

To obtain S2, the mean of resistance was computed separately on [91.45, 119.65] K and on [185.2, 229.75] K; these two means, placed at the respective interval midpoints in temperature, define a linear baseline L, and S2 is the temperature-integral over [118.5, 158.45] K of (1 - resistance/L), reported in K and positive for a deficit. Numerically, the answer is 2.8 K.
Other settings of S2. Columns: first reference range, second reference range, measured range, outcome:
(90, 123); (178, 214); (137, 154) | 1.30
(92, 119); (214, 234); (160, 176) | 1.14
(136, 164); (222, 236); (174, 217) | -1.56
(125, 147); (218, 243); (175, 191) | 2.64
